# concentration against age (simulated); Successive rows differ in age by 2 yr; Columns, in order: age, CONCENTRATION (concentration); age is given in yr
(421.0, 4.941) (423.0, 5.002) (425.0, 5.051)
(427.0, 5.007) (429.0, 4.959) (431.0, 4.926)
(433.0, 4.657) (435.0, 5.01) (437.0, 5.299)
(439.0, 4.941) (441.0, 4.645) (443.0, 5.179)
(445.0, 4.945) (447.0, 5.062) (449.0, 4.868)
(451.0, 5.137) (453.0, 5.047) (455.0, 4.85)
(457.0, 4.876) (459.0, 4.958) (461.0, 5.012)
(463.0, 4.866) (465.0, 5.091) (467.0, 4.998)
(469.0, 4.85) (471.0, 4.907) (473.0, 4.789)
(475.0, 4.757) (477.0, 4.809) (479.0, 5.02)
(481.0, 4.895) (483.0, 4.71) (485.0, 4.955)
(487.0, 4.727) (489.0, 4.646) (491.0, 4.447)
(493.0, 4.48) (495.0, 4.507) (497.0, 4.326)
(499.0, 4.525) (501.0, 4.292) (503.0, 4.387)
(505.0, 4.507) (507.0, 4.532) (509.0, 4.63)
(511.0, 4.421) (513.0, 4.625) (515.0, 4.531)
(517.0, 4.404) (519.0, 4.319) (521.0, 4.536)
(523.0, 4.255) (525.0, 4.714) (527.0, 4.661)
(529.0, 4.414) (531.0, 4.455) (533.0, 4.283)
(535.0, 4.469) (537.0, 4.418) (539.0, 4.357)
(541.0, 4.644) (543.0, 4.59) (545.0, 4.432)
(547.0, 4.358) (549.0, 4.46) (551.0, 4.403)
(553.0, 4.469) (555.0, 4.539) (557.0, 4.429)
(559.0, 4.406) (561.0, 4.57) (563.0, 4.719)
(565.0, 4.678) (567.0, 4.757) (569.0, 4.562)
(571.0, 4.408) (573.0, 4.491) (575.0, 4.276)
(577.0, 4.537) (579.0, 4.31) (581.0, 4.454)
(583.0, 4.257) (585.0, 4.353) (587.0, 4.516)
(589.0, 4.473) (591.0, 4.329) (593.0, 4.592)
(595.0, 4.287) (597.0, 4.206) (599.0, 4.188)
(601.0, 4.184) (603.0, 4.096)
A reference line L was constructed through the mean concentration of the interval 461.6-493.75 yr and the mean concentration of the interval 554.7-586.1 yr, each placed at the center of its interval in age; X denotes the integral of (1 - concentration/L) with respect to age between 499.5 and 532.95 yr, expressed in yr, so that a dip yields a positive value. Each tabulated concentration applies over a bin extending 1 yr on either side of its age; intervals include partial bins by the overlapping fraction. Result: 1.4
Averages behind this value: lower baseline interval 4.81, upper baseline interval 4.48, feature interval 4.48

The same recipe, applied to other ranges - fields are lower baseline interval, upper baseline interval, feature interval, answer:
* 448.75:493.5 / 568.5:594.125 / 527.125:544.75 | 0.54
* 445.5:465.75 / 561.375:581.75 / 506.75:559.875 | 2.26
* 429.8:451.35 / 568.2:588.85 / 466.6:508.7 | 1.01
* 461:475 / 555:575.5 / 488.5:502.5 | 1.03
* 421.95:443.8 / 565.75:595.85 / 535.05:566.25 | 0.34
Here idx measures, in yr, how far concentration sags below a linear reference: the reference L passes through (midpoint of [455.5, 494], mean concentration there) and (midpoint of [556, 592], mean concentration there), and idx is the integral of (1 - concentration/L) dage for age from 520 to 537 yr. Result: 0.6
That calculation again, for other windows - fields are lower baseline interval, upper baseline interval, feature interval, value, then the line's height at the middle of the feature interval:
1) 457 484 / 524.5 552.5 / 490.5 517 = 1.20 yr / 4.69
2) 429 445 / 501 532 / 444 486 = -1.20 yr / 4.79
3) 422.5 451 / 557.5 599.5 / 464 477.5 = -0.11 yr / 4.85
